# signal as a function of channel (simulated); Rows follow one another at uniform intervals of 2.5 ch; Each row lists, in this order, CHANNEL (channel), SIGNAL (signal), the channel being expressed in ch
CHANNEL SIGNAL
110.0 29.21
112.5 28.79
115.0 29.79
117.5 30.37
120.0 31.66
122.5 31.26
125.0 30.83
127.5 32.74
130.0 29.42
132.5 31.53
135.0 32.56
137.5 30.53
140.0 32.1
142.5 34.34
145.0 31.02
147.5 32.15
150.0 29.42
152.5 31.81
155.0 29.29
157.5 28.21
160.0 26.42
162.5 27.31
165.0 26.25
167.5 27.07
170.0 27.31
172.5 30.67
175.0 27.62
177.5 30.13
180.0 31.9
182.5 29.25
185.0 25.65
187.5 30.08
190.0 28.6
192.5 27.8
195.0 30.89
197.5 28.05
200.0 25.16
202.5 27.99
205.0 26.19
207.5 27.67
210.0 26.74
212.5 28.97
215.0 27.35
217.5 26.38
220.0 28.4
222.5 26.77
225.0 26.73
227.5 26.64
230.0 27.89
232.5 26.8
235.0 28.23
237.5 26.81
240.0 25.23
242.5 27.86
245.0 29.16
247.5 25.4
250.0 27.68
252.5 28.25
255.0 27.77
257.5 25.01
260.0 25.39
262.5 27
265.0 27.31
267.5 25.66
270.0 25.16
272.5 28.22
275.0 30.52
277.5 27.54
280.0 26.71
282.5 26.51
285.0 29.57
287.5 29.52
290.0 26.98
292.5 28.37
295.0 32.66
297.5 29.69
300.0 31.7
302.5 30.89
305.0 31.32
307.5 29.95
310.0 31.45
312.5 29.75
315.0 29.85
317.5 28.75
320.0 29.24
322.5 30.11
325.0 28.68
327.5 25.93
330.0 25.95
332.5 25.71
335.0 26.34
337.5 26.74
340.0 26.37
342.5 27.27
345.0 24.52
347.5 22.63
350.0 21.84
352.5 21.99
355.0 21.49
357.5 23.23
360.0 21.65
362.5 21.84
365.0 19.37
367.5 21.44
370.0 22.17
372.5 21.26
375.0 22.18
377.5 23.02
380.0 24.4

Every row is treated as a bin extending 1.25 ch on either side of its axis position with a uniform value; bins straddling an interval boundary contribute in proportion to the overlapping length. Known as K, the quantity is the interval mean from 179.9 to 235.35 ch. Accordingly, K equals 27.7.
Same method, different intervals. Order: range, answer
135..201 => 29.3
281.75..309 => 29.8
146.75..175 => 28.6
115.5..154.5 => 31.4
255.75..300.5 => 27.9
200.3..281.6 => 27.1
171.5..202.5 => 28.8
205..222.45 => 27.4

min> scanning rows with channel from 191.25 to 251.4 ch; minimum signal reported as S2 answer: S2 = 25.16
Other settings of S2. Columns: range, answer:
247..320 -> 25.01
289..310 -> 26.98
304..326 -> 28.68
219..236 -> 26.64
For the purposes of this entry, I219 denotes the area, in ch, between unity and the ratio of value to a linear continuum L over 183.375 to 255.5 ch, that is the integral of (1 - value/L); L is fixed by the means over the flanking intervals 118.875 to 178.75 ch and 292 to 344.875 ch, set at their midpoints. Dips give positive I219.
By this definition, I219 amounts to 5.0 ch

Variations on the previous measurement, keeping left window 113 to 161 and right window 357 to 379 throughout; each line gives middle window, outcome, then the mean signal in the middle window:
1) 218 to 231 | 0.1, 27.2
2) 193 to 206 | 0.3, 27.7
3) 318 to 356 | -4.5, 25.7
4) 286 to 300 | -2.8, 29.6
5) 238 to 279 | -1.6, 27.1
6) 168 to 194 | 0.2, 28.9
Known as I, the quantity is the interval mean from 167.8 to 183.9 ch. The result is 29.3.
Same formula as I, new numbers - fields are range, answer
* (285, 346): 28.7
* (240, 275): 27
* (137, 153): 31.7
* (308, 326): 29.7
